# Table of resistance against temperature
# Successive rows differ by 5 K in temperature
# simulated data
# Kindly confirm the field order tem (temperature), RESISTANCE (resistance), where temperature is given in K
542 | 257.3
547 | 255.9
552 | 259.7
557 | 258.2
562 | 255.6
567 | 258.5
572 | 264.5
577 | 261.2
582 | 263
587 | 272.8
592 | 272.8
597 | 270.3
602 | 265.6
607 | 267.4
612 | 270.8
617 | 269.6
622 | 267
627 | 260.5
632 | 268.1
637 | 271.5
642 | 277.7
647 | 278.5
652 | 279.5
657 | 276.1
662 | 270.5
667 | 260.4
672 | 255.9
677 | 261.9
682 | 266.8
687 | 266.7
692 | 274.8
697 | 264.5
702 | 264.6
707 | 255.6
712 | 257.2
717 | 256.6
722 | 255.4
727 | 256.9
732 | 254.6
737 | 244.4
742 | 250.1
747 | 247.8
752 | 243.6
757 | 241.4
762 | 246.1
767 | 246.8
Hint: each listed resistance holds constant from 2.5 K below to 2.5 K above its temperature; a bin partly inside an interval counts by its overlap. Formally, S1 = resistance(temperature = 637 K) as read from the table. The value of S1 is 271.5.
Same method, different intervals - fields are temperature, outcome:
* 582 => 263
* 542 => 257.3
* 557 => 258.2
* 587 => 272.8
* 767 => 246.8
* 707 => 255.6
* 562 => 255.6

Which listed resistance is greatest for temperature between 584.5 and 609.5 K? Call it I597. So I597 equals 272.8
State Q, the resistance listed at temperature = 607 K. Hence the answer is 267.4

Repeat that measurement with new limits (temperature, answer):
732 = 254.6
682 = 266.8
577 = 261.2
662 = 270.5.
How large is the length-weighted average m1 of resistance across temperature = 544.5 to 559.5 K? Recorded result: 258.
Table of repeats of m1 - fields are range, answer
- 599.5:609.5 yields 266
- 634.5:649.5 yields 276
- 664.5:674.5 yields 258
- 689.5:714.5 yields 263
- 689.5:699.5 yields 270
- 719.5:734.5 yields 256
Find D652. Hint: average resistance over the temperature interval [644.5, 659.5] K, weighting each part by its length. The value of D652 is 278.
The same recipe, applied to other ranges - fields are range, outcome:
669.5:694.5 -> 265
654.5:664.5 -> 273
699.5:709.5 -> 260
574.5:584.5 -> 262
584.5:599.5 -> 272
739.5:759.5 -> 246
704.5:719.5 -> 256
